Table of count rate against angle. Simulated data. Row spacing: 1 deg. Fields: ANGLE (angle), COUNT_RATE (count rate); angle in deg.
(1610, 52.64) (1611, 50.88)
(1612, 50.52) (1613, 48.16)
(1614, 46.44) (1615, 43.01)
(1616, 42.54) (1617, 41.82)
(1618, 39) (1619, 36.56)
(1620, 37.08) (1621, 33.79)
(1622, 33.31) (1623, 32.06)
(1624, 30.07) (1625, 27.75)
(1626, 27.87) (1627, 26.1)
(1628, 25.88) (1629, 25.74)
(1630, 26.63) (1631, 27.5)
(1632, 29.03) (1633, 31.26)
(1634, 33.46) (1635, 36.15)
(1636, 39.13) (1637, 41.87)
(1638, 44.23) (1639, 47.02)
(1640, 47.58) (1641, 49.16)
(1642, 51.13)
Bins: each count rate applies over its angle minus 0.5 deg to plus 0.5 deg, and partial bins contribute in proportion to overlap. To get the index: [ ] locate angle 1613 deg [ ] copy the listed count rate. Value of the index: 48.16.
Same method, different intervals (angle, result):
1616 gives 42.54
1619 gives 36.56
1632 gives 29.03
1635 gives 36.15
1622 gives 33.31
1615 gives 43.01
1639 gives 47.02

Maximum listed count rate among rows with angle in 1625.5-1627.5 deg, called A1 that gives 27.87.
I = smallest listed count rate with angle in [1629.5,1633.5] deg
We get 26.63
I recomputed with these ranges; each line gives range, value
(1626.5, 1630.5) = 25.74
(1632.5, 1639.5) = 31.26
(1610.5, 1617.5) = 41.82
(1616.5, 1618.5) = 39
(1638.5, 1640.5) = 47.02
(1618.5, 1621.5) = 33.79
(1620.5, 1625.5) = 27.75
